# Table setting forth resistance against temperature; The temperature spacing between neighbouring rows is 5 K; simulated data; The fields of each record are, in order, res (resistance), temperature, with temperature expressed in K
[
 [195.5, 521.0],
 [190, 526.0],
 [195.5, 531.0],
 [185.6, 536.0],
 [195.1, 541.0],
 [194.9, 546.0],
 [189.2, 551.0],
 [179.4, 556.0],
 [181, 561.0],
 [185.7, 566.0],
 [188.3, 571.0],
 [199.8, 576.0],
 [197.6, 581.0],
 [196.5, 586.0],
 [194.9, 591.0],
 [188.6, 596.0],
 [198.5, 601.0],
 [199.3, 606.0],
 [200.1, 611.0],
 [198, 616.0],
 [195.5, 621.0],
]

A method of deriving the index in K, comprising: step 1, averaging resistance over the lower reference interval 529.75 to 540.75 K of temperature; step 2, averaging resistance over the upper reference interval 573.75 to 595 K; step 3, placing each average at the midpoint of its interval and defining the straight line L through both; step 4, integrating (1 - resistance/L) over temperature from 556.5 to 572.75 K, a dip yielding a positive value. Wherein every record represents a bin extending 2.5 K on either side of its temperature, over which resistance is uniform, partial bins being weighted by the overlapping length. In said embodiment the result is 0.8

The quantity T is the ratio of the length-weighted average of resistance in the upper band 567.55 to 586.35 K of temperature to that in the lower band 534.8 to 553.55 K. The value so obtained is 1.02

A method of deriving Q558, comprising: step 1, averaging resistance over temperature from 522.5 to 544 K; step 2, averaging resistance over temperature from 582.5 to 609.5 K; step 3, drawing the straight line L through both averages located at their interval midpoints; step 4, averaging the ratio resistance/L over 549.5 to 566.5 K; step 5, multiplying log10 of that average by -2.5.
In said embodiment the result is 0.06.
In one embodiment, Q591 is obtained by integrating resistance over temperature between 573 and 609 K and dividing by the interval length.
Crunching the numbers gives 196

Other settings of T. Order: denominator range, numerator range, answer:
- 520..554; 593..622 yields 1.02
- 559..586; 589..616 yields 1.03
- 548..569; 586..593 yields 1.06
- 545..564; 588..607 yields 1.05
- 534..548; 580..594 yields 1.02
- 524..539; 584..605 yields 1.02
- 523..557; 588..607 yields 1.02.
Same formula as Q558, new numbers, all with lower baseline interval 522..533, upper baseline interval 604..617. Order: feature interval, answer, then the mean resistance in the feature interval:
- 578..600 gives 0.02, 195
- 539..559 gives 0.03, 189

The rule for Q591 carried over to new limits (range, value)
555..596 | 191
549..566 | 183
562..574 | 187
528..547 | 193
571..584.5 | 197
